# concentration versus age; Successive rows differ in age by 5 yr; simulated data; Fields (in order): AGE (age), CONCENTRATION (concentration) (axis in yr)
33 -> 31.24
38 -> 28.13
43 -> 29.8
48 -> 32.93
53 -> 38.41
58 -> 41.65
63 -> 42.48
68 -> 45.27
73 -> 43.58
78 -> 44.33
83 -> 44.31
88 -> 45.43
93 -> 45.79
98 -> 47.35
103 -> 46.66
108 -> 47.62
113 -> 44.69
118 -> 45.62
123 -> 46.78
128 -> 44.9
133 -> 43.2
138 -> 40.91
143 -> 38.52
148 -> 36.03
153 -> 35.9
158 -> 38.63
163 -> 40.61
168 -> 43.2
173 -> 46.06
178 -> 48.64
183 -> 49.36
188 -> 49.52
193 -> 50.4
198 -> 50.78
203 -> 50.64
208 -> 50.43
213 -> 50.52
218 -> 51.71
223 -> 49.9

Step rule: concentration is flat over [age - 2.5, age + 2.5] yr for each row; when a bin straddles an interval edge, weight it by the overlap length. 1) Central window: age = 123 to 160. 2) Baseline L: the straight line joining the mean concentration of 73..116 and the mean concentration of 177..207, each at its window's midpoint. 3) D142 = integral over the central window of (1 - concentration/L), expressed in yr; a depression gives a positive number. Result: 5.80 yr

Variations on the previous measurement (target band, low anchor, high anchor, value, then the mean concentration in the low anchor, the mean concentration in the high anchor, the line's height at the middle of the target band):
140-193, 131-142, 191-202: 3.7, 41.5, 50.6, 46.1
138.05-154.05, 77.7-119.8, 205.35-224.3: 3.4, 45.8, 50.7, 47.8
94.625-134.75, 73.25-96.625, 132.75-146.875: -3.4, 44.9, 40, 42.3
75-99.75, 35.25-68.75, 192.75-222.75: -3.5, 36.5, 50.7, 39.7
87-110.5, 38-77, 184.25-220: -2.6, 38.7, 50.5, 42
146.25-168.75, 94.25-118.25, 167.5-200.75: 4.3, 46.4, 48.6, 47.9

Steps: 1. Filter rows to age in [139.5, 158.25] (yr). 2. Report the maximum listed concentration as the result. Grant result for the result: 38.63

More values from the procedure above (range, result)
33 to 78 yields 45.27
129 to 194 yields 50.4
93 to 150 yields 47.62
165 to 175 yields 46.06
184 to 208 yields 50.78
